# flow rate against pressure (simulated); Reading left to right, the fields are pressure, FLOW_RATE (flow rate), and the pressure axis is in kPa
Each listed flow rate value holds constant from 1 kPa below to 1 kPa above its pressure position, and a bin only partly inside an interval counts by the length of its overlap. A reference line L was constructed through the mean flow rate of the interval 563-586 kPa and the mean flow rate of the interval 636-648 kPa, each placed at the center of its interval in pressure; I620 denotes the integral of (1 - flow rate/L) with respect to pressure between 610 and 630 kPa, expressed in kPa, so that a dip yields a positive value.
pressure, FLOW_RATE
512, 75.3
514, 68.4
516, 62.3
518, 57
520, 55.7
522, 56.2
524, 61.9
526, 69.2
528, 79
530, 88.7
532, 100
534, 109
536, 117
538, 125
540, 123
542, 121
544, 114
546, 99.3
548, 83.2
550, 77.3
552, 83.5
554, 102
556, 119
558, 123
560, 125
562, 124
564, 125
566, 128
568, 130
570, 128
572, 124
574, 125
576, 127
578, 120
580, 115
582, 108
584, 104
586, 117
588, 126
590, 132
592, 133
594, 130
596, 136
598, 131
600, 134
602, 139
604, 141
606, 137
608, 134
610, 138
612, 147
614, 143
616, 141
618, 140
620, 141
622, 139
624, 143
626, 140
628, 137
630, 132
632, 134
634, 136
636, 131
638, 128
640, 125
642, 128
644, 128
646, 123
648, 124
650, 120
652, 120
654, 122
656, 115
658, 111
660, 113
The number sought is -2.5 kPa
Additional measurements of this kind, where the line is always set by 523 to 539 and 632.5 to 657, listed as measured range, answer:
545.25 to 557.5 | 0.5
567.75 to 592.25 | -3.3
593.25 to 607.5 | -2.8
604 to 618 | -2.9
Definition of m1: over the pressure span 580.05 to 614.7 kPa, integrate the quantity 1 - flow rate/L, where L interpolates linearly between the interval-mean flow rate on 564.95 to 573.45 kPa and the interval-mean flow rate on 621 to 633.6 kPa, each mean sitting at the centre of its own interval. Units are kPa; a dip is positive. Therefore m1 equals 0.4 kPa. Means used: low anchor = 127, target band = 131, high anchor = 137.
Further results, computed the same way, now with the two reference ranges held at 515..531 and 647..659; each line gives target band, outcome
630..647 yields -2.5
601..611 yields -3.8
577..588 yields -2.9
